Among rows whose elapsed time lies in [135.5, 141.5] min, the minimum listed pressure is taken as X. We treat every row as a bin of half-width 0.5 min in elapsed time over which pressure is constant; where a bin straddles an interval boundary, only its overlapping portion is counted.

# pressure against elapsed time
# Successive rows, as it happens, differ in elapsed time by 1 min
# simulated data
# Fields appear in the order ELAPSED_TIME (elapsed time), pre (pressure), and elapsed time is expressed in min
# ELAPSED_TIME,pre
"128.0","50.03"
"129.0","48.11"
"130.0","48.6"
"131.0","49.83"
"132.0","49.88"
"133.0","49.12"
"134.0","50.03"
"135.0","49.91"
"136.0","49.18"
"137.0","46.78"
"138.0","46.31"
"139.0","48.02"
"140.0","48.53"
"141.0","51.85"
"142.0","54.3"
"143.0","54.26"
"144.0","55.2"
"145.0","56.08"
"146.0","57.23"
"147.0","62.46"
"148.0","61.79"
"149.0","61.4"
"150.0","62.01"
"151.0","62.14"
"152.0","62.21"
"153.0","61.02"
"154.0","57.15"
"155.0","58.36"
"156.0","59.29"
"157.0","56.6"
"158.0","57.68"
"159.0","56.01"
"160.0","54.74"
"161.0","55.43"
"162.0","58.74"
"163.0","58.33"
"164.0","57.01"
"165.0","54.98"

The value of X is 46.31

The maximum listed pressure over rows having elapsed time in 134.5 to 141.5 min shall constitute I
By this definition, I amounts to 51.85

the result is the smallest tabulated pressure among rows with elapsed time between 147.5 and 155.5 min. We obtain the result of 57.15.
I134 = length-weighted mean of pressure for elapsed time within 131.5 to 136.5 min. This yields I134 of 49.6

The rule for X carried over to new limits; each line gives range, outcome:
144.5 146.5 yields 56.08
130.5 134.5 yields 49.12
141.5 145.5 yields 54.26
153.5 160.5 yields 54.74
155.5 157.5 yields 56.6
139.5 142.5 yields 48.53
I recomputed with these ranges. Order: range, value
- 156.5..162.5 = 58.74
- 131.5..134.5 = 50.03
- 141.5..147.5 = 62.46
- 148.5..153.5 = 62.21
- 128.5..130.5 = 48.6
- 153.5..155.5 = 58.36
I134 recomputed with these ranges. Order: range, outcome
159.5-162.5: 56.3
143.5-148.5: 58.6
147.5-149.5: 61.6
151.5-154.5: 60.1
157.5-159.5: 56.8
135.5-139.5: 47.6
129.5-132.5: 49.4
